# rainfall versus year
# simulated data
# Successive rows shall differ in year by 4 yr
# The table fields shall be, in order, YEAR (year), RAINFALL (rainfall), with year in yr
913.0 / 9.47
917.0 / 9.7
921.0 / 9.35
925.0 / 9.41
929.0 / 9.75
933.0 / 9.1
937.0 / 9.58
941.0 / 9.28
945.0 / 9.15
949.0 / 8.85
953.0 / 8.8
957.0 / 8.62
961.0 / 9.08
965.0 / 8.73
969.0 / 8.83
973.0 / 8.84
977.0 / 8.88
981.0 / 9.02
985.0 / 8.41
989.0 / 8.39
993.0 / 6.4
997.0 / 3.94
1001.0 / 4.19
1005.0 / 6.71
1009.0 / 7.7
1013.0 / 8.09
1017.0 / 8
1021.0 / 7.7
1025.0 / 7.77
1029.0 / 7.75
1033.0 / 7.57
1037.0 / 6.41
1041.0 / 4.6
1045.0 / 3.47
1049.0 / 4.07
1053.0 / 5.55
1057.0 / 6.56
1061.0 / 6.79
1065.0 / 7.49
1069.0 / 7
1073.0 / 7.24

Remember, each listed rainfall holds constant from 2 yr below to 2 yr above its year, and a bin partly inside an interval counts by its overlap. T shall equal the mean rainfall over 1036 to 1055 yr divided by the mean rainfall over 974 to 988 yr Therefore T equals 0.54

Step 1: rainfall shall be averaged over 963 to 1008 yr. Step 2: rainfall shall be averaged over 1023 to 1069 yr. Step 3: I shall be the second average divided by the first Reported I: 0.83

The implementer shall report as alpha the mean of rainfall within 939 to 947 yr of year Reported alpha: 9.21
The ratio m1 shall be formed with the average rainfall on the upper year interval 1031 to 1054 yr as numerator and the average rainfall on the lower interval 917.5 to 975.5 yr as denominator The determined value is 0.58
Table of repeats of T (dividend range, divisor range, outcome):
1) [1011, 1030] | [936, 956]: 0.87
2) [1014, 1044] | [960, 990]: 0.80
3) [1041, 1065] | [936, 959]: 0.60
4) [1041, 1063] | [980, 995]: 0.65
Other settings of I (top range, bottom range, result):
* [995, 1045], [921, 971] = 0.72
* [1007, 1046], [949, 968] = 0.79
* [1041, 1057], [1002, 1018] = 0.63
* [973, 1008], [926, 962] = 0.78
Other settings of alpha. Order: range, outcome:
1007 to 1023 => 7.87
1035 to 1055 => 4.82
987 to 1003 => 5.73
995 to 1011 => 5.63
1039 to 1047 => 4.04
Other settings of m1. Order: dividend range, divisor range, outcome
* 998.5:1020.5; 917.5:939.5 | 0.73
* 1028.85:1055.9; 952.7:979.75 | 0.62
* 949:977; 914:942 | 0.93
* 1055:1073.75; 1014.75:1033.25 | 0.90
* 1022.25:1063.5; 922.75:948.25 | 0.65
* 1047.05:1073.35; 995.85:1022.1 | 0.95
